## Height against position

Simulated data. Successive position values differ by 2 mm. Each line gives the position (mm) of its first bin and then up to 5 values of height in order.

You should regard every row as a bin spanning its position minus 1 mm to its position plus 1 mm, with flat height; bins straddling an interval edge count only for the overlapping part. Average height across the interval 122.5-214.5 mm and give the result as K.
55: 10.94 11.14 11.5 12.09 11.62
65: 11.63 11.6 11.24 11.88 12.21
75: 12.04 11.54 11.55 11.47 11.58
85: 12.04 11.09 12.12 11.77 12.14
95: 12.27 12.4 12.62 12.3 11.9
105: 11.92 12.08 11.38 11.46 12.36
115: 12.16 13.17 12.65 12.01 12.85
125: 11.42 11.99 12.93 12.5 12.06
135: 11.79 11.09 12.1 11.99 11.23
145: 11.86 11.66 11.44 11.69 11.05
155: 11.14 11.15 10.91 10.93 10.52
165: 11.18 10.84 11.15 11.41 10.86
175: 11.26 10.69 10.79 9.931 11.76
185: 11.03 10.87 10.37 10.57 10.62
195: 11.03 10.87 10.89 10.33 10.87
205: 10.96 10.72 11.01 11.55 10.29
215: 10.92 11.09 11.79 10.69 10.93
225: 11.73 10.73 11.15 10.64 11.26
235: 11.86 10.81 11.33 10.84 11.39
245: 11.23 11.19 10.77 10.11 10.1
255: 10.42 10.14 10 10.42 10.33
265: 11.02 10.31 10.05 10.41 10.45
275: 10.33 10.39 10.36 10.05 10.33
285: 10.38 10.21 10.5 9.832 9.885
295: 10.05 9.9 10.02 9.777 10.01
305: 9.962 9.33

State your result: 11.2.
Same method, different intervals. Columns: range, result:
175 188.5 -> 10.9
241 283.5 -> 10.5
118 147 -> 12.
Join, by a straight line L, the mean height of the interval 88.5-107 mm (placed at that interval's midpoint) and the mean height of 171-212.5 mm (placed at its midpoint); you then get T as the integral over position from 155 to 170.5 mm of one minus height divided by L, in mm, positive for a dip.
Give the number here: 0.38 mm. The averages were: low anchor 12.2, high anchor 10.9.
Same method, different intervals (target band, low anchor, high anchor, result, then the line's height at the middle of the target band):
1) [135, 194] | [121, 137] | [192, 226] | 2.5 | 11.6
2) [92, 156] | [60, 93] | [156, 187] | -3.6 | 11.3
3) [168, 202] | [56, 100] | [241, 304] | 0.5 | 11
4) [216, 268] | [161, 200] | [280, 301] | -2.1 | 10.4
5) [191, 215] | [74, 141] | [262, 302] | 0.5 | 11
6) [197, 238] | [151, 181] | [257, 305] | -1.4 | 10.6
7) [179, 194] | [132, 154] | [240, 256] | 0.7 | 11.3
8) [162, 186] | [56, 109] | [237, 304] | 0.4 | 11.1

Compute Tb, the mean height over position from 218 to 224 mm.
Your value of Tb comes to 11.1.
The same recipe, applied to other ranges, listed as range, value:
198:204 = 10.7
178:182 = 10.4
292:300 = 9.96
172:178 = 10.9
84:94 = 11.8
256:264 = 10.2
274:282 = 10.3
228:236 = 11.2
